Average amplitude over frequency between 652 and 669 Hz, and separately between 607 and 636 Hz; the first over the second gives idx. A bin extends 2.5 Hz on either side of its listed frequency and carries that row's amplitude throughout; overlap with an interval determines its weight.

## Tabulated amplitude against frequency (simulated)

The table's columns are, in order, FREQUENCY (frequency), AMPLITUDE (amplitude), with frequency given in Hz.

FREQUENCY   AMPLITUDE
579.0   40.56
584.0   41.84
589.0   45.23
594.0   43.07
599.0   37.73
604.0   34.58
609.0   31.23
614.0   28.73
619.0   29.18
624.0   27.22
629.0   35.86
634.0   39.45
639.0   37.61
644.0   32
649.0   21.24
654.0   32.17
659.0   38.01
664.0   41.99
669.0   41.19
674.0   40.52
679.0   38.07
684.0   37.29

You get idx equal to 1.20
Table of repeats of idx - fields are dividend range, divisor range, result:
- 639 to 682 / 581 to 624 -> 1.00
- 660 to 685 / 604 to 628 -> 1.32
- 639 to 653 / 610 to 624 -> 1.01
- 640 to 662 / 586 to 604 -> 0.77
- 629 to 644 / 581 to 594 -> 0.85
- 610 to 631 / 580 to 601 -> 0.72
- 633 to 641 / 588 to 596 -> 0.87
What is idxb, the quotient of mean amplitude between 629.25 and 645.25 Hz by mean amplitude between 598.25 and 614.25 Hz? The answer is 1.1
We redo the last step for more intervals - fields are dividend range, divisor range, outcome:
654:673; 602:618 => 1.26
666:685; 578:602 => 0.95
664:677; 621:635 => 1.23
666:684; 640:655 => 1.37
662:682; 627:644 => 1.09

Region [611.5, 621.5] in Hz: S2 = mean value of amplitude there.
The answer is 29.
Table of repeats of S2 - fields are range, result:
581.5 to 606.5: 40.5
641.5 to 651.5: 26.6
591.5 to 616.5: 35.1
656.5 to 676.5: 40.4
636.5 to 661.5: 32.2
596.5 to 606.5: 36.2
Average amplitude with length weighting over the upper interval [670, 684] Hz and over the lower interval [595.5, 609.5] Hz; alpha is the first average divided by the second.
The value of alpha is 1.10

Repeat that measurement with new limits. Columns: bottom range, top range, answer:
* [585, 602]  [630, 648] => 0.84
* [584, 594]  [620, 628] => 0.67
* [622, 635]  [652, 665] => 1.10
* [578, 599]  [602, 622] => 0.73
